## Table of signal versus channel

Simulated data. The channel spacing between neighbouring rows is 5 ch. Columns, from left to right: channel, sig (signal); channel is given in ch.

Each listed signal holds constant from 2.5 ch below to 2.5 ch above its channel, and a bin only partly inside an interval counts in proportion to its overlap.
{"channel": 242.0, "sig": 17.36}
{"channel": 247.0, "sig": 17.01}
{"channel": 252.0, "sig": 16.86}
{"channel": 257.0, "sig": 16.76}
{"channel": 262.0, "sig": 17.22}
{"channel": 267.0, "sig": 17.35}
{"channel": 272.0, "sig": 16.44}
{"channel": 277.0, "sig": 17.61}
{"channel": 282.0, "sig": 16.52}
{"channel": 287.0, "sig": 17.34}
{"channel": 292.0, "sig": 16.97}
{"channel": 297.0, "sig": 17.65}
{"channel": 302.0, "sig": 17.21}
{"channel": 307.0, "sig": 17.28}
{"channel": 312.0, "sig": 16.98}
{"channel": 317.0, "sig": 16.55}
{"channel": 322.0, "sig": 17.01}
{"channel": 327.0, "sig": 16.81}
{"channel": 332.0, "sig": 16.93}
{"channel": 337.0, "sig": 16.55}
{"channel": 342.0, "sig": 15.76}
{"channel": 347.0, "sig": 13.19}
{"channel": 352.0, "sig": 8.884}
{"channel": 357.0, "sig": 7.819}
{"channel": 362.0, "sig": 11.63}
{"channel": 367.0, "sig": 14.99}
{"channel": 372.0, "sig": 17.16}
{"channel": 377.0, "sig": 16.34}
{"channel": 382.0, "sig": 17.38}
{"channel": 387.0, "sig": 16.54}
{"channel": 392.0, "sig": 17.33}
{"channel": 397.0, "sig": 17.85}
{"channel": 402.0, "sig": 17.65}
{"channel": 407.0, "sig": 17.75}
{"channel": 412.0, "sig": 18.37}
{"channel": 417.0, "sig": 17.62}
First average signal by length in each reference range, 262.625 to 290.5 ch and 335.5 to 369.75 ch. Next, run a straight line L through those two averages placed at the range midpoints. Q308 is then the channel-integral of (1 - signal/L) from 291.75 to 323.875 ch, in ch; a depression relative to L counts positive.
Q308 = -4.0 ch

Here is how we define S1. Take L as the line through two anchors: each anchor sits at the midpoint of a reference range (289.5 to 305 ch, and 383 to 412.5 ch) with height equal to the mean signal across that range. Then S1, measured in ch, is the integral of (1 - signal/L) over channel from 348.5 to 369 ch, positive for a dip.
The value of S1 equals 7.7 ch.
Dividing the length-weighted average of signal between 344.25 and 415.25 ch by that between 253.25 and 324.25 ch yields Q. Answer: 0.9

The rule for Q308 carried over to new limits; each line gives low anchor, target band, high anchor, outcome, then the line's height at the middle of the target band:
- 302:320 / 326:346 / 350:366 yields -4.5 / 13.3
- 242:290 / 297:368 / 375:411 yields 9.3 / 17.2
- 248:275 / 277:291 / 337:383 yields -0.7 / 16.2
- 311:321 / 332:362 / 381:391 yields 7.3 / 16.9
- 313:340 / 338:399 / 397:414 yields 9.8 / 17.4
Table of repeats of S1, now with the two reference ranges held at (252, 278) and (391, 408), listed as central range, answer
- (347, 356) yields 3.89 ch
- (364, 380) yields 1.35 ch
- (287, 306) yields -0.12 ch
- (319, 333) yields 0.33 ch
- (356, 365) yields 3.68 ch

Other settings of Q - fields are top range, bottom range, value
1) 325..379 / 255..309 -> 0.83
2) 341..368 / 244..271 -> 0.69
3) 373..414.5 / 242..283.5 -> 1.02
